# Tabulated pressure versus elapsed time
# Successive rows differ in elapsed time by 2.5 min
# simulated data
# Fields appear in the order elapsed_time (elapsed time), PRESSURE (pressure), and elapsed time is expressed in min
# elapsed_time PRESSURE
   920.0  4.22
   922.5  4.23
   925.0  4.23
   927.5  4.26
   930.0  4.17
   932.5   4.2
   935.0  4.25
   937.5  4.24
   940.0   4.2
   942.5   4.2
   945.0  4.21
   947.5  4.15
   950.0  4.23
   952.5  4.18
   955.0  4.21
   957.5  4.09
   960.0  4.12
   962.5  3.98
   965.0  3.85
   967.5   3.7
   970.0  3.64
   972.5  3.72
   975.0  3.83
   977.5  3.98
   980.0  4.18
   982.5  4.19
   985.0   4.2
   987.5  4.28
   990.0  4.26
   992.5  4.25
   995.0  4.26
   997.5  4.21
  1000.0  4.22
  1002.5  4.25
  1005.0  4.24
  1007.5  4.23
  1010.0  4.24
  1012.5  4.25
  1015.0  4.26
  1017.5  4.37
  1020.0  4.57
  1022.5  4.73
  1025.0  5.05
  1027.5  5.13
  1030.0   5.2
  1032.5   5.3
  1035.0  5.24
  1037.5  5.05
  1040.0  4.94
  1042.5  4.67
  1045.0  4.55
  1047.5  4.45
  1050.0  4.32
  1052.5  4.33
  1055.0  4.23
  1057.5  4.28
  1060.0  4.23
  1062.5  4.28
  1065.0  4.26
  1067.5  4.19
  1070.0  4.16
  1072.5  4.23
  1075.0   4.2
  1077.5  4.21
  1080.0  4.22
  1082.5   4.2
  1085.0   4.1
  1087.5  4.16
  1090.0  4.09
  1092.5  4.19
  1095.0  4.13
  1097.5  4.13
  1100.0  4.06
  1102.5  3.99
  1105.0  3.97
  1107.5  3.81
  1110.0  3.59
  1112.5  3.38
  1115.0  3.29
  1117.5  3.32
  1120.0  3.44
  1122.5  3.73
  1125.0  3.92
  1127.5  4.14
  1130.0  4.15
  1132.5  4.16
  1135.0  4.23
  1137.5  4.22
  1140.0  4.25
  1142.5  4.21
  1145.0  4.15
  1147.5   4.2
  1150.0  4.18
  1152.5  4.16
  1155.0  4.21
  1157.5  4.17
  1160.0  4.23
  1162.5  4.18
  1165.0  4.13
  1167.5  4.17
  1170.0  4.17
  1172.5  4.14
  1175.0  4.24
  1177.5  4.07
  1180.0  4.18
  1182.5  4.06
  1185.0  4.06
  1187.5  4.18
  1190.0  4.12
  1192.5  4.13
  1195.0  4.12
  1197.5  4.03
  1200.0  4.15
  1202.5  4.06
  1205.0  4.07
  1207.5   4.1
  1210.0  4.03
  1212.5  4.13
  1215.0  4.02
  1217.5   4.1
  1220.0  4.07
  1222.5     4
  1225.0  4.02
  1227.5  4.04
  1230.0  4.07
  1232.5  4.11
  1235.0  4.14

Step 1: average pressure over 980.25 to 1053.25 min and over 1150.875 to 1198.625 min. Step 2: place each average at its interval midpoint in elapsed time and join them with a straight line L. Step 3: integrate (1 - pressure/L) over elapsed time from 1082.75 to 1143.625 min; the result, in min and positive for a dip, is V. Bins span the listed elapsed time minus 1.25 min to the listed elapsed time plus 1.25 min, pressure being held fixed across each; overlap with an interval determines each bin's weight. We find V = 4.9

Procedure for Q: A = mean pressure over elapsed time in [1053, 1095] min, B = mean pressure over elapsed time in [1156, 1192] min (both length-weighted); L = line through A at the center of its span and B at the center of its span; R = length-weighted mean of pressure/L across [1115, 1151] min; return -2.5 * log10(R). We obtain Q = 0.05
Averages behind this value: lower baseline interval 4.2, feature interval 3.99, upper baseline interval 4.15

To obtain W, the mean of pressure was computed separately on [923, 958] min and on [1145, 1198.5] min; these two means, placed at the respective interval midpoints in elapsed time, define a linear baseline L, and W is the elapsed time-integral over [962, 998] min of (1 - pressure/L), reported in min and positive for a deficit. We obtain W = 1.4 min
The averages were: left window 4.2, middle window 4.03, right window 4.15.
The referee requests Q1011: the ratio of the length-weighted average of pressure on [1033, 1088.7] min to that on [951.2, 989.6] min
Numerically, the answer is 1.10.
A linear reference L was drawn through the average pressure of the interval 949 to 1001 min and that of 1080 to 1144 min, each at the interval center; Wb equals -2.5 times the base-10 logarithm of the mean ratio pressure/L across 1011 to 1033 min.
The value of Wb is -0.17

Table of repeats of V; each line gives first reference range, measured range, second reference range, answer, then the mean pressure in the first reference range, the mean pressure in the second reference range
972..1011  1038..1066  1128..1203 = -1.8 min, 4.17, 4.16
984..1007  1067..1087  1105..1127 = -2.0 min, 4.24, 3.6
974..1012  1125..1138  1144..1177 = 0.1 min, 4.19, 4.18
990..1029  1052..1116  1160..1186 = 3.3 min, 4.42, 4.15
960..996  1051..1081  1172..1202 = -1.3 min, 4.02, 4.12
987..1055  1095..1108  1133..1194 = 1.0 min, 4.55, 4.17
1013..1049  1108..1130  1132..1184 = 3.7 min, 4.81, 4.18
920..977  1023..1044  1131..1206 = -4.8 min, 4.09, 4.15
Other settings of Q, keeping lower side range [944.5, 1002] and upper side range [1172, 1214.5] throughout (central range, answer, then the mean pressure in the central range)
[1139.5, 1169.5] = -0.02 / 4.18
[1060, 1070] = -0.04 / 4.23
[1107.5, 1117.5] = 0.19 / 3.46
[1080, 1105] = 0.00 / 4.11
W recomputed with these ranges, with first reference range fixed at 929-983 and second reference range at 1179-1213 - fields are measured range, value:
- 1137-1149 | -0.3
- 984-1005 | -0.9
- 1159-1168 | -0.2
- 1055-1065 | -0.4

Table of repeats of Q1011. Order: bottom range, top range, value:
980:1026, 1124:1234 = 0.95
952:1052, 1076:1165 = 0.92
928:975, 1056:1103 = 1.03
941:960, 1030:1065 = 1.10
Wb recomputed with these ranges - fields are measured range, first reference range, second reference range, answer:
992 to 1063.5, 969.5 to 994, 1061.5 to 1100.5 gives -0.10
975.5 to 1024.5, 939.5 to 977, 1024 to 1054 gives 0.04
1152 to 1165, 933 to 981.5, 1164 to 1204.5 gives -0.02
